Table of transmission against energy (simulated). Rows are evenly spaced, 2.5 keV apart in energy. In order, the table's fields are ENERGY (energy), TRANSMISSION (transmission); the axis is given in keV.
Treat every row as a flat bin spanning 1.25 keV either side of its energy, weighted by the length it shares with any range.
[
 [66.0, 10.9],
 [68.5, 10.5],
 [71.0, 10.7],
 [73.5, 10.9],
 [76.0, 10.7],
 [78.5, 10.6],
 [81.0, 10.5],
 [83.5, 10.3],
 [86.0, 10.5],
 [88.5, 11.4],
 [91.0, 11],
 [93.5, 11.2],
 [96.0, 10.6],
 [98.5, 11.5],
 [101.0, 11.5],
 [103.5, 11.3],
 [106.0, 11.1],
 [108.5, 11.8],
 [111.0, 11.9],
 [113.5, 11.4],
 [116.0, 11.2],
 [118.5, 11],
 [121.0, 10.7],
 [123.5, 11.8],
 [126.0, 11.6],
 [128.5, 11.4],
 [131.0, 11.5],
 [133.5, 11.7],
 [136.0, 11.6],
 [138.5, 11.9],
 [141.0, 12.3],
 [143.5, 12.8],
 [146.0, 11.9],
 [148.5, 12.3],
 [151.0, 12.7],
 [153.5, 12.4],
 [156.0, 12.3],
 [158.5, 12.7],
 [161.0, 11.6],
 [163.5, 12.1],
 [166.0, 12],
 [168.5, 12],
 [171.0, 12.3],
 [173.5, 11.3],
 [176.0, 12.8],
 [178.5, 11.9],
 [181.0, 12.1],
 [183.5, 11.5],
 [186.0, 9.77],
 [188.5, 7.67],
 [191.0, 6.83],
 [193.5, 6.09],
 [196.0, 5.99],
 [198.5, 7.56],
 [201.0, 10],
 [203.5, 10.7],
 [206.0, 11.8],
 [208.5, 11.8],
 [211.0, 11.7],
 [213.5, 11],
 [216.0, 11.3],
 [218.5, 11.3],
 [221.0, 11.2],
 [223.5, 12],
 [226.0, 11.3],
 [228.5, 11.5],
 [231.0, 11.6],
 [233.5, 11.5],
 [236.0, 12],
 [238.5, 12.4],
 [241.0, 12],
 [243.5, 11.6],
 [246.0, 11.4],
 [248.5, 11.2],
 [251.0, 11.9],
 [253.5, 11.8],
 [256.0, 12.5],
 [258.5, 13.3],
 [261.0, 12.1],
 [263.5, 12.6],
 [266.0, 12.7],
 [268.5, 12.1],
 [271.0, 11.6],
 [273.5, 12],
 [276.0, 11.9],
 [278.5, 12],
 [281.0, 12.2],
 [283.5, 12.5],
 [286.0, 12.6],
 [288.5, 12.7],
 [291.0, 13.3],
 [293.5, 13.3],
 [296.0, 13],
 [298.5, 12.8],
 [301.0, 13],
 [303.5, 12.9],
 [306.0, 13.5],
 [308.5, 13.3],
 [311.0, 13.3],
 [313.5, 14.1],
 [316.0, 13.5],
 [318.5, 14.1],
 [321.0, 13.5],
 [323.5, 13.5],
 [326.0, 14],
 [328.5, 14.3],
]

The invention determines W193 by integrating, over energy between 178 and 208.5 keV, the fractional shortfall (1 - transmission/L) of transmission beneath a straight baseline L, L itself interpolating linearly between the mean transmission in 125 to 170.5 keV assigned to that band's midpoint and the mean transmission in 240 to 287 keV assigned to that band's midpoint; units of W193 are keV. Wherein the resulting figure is 6.84 keV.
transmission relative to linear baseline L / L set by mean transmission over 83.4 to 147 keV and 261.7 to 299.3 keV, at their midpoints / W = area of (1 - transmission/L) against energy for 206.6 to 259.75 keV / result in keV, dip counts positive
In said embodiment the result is 2.0 keV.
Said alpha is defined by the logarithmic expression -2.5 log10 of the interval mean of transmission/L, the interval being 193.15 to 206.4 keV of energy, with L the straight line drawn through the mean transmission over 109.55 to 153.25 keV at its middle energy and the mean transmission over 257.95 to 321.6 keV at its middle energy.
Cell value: 0.37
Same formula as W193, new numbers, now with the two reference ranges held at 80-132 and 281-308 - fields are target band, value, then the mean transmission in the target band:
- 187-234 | 7.9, 10.1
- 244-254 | 0.8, 11.6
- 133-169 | -1.7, 12.2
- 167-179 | -0.3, 12.1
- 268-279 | 0.7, 11.9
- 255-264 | 0.0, 12.6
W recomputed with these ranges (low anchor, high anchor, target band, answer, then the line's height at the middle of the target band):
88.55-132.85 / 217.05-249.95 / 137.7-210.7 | 3.0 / 11.5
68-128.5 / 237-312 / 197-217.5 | 2.1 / 11.9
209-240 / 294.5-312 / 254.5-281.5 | 0.3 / 12.4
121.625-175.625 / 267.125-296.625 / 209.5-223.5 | 1.0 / 12.2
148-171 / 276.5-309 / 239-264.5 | 1.2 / 12.6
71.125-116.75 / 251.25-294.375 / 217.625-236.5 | 0.8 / 12.1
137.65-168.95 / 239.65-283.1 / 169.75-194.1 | 3.7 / 12.2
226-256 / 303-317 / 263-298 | 0.7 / 12.7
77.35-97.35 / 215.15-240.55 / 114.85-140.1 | -1.0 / 11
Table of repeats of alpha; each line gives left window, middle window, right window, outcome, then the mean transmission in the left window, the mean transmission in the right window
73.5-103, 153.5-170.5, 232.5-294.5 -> -0.064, 10.9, 12.2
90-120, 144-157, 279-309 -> -0.061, 11.3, 12.9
